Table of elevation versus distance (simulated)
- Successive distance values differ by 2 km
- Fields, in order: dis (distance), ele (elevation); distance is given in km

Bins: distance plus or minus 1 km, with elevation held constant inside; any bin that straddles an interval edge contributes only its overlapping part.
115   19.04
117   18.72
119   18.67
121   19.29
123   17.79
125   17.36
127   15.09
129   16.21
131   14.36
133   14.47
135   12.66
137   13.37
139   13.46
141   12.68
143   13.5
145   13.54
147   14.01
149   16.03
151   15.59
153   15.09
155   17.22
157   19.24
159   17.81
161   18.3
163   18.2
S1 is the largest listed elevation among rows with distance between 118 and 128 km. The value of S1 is 19.29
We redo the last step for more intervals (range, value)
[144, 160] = 19.24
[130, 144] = 14.47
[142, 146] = 13.54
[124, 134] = 17.36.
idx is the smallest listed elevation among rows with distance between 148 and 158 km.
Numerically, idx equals 15.09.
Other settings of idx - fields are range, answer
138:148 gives 12.68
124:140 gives 12.66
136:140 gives 13.37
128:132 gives 14.36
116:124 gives 17.79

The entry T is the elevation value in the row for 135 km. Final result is 12.66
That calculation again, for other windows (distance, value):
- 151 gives 15.59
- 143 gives 13.5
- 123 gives 17.79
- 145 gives 13.54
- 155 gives 17.22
